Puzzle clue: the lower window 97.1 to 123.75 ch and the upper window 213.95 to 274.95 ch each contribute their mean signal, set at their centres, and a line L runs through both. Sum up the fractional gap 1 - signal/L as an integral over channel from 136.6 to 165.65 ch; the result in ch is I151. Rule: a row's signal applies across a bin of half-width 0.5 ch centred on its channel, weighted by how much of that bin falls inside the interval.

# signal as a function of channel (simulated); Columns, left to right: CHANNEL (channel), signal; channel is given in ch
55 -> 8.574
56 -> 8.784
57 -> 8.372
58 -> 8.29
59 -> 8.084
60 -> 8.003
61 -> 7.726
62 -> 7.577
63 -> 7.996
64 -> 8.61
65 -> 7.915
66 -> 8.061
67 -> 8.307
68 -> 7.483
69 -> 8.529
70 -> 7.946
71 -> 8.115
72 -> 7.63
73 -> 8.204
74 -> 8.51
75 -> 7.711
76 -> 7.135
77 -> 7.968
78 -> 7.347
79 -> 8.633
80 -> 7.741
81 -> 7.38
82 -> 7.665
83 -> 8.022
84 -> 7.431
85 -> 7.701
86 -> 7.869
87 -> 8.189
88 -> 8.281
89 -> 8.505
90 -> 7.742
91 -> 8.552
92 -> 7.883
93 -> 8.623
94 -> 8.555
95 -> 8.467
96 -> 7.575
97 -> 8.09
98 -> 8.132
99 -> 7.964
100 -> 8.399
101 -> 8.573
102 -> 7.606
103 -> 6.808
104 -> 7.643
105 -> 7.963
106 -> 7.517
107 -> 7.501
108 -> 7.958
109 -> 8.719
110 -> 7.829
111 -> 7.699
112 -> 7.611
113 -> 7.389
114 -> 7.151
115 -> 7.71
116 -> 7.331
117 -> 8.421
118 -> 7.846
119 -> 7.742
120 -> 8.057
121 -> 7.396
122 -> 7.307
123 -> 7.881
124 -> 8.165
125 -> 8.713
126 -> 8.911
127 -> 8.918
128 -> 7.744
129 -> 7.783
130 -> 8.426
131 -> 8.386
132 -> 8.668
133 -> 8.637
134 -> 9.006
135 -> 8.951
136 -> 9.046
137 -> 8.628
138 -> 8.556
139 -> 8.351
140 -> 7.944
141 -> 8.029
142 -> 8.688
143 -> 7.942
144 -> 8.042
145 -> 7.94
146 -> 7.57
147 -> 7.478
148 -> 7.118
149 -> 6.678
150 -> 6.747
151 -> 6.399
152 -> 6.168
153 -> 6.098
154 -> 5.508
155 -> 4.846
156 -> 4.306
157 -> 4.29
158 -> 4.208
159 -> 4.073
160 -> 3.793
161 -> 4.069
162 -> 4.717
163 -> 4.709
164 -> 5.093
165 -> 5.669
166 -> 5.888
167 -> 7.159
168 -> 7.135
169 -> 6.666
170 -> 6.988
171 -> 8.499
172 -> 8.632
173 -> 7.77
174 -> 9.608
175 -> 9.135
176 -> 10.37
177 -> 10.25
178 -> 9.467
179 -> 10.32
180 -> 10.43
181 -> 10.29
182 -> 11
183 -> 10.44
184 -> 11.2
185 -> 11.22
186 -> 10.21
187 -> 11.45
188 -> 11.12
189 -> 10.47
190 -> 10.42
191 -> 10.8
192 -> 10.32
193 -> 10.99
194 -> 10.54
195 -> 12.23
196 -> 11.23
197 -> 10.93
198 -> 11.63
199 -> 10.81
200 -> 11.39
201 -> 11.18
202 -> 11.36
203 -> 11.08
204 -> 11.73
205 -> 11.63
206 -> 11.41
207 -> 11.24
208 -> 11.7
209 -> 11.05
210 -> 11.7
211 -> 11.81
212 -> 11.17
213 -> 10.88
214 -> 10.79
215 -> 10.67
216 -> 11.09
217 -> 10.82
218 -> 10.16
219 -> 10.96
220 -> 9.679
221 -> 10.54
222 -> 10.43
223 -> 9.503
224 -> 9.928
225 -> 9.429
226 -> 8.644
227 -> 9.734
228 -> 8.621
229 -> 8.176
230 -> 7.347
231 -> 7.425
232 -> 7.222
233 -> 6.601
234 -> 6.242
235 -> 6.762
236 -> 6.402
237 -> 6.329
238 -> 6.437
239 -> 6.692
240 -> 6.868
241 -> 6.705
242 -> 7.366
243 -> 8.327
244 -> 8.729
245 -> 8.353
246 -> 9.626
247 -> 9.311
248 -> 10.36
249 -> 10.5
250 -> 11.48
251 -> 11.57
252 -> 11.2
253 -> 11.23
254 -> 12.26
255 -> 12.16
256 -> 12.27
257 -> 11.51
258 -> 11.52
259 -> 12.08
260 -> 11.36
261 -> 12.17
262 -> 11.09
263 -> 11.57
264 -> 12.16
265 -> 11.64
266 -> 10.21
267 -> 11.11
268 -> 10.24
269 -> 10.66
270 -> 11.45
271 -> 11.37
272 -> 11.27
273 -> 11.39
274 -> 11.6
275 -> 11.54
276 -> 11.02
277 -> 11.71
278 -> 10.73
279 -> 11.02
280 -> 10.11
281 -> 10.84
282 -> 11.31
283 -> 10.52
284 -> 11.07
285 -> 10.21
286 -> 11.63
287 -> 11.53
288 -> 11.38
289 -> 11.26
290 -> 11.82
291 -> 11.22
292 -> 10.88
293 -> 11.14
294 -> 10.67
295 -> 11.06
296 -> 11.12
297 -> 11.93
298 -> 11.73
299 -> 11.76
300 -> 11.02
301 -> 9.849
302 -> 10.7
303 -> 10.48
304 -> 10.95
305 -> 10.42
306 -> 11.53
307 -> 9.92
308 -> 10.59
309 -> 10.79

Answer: 7.1 ch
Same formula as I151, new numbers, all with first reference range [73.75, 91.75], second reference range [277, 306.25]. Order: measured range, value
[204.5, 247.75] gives 3.6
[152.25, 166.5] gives 6.6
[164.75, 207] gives -2.6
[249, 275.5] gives -2.1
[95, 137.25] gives 1.8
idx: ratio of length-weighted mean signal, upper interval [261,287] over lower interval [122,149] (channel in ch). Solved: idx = 1.4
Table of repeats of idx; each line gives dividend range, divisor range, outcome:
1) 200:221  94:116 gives 1.42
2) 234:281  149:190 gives 1.33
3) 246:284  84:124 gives 1.42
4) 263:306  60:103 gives 1.39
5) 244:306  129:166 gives 1.63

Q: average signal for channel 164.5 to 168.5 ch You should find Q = 6.46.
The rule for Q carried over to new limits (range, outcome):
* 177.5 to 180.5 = 10.1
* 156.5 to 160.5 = 4.09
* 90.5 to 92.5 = 8.22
